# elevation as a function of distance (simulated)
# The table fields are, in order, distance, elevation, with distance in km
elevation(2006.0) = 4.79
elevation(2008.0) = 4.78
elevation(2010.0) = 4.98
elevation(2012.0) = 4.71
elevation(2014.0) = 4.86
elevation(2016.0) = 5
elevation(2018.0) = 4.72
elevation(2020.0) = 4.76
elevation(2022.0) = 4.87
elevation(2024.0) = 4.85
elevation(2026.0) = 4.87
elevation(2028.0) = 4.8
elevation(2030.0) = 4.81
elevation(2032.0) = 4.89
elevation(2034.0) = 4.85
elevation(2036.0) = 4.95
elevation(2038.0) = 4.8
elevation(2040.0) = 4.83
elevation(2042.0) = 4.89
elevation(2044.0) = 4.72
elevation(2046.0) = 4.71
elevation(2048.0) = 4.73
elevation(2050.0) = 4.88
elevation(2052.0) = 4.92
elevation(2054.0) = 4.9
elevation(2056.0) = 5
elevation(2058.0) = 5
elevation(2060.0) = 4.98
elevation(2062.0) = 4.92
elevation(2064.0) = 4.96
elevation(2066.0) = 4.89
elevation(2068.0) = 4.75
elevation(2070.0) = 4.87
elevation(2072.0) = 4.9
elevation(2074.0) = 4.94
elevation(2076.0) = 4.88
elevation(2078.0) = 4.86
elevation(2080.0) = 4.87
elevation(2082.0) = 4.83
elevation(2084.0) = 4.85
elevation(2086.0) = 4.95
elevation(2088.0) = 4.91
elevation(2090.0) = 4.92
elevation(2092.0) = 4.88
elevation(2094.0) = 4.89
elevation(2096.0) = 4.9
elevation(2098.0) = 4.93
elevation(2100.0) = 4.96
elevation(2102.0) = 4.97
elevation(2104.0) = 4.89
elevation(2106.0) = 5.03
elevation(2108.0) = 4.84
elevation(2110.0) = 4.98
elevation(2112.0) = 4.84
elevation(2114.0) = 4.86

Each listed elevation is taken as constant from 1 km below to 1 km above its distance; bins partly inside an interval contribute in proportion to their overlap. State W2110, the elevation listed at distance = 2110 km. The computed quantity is 4.98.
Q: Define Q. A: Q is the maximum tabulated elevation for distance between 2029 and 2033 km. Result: 4.89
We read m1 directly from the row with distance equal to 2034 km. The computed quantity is 4.85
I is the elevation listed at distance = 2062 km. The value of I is 4.92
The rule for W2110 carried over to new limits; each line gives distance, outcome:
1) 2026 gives 4.87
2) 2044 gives 4.72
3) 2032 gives 4.89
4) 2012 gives 4.71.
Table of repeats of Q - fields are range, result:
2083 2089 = 4.95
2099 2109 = 5.03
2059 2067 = 4.98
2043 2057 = 5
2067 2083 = 4.94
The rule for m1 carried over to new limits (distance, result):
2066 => 4.89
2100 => 4.96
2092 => 4.88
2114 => 4.86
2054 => 4.9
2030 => 4.81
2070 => 4.87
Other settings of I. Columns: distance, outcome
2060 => 4.98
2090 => 4.92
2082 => 4.83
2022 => 4.87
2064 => 4.96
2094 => 4.89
